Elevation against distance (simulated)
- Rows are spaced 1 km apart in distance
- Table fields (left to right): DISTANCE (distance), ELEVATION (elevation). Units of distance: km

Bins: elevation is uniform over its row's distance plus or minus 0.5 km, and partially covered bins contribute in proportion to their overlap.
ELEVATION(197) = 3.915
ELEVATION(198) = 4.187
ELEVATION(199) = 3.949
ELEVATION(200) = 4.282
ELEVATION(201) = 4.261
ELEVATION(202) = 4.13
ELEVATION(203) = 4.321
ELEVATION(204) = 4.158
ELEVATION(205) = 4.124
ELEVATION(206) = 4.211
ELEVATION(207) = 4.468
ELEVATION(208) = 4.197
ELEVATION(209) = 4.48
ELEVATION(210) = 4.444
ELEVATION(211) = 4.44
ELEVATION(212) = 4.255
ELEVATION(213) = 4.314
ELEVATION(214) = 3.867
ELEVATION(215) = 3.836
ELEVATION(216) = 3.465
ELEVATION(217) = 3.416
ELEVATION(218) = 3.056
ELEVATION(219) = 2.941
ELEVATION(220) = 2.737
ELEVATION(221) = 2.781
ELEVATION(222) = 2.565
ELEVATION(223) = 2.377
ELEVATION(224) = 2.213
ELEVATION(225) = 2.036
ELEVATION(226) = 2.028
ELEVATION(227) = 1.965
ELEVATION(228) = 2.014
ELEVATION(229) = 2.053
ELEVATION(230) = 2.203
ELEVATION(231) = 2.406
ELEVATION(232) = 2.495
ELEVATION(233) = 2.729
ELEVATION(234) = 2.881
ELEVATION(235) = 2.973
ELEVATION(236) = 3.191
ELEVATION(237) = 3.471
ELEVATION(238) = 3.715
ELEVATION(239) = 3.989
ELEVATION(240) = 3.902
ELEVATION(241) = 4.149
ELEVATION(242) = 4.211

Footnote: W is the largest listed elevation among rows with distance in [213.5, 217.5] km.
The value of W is 3.867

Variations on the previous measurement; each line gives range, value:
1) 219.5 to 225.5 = 2.781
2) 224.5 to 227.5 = 2.036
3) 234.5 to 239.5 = 3.989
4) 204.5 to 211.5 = 4.48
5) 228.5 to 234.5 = 2.881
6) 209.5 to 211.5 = 4.444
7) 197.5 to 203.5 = 4.321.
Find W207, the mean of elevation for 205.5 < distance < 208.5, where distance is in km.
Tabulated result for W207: 4.29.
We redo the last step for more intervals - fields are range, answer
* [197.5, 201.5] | 4.17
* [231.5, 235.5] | 2.77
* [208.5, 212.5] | 4.4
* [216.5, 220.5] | 3.04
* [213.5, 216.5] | 3.72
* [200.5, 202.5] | 4.2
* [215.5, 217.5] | 3.44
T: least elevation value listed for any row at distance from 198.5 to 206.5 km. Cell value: 3.949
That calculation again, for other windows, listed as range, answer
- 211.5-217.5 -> 3.416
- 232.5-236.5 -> 2.729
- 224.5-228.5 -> 1.965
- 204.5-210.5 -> 4.124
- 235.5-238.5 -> 3.191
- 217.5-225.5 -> 2.036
